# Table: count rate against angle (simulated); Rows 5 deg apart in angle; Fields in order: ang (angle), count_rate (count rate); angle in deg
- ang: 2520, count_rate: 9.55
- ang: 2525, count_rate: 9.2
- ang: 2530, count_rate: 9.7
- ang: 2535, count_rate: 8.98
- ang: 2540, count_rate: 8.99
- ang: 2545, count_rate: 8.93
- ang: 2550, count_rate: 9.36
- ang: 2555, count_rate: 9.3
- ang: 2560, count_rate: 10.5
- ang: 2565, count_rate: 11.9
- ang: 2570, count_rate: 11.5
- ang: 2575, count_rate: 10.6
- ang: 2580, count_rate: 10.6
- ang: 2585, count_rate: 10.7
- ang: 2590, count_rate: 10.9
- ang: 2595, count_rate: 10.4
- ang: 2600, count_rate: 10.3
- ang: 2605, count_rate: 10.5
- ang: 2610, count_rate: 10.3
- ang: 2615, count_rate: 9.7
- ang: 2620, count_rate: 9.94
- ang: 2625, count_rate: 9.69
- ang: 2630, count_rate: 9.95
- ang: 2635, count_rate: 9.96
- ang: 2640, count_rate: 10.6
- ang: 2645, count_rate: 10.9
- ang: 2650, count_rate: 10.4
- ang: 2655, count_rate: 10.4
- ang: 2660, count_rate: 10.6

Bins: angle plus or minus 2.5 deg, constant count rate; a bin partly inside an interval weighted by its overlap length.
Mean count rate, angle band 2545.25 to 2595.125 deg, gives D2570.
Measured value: 10.5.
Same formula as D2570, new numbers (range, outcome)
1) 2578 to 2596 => 10.7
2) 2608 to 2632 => 9.91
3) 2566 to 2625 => 10.5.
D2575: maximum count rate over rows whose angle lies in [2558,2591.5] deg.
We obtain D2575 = 11.9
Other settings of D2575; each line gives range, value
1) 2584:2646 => 10.9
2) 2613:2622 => 9.94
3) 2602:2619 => 10.5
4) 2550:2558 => 9.36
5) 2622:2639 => 9.96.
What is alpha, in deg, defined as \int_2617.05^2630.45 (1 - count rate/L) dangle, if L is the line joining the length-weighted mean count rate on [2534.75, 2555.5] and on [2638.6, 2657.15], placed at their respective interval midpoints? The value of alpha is 0.5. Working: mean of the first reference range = 9.11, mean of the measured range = 9.84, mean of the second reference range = 10.6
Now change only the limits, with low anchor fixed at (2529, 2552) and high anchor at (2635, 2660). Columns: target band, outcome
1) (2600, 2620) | -0.2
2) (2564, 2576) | -2.3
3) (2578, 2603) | -2.0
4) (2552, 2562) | -0.5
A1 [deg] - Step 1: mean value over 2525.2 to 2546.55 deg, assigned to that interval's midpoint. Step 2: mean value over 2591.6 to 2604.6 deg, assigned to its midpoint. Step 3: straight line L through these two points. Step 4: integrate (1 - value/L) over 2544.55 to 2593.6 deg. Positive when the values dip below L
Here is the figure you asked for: -3.27 deg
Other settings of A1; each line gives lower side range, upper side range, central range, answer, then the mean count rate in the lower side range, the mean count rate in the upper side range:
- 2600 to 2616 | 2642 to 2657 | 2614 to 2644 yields 1.1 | 10.2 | 10.6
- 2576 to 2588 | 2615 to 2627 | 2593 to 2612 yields -0.3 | 10.7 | 9.8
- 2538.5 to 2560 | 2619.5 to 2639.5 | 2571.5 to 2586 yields -1.7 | 9.31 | 9.95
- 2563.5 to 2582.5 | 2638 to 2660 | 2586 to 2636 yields 3.0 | 11.1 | 10.6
